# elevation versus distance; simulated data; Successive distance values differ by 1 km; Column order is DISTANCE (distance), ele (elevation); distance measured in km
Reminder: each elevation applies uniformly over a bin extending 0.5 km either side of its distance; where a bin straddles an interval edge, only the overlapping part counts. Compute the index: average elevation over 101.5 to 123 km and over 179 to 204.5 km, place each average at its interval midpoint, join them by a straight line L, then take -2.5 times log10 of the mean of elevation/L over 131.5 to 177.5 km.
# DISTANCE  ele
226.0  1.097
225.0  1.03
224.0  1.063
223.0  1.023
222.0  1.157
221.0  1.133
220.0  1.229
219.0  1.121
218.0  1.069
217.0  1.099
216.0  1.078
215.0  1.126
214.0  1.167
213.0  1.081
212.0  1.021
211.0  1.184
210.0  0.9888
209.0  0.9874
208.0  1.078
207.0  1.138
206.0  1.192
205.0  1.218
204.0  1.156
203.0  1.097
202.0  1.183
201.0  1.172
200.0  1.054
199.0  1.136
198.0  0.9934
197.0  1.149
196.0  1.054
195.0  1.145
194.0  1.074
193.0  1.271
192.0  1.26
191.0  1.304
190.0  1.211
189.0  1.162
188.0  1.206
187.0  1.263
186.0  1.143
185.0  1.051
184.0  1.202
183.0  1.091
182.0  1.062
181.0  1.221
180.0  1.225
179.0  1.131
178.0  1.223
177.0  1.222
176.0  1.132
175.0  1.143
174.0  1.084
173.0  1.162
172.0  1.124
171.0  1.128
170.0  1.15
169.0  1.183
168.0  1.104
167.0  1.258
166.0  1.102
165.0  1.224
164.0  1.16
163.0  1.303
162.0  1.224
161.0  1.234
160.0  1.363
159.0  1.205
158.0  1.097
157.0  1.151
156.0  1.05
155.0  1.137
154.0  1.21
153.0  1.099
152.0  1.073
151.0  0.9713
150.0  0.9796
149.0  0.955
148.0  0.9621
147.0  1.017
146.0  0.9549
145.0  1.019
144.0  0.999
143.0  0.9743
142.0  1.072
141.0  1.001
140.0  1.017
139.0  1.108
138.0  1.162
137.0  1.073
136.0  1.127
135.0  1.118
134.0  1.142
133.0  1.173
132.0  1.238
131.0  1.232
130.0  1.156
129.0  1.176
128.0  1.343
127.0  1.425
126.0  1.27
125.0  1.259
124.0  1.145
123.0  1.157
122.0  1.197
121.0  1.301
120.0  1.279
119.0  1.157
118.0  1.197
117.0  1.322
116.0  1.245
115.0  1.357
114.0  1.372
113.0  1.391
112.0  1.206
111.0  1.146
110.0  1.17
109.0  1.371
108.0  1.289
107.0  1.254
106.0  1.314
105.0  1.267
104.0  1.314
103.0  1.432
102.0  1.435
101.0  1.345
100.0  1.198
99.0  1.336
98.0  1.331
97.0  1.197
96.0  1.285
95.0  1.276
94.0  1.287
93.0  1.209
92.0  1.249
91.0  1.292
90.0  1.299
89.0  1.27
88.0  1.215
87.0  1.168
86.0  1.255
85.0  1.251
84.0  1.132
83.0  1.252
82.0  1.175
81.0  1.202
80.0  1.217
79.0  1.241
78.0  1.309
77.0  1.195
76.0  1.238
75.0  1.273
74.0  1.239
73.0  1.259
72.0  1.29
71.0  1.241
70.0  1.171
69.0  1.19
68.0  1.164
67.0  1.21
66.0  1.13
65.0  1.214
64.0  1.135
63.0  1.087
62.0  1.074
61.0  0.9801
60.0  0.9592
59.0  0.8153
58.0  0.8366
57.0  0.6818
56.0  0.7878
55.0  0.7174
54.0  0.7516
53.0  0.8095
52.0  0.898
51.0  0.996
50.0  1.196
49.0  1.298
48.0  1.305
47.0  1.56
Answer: 0.09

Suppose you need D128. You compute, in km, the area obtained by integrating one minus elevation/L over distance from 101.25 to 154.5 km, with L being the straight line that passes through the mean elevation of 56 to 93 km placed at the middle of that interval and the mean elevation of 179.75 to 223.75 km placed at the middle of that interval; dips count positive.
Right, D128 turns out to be -1.5 km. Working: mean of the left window 1.16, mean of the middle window 1.18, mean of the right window 1.13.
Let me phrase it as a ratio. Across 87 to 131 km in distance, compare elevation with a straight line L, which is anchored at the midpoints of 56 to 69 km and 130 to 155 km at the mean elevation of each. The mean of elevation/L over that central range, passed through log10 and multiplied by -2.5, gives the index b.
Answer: -0.206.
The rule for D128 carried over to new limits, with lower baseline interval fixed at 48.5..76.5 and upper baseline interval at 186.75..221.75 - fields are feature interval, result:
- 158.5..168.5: -0.9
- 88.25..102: -2.6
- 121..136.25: -1.7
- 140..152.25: 1.2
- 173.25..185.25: -0.3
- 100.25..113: -2.5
